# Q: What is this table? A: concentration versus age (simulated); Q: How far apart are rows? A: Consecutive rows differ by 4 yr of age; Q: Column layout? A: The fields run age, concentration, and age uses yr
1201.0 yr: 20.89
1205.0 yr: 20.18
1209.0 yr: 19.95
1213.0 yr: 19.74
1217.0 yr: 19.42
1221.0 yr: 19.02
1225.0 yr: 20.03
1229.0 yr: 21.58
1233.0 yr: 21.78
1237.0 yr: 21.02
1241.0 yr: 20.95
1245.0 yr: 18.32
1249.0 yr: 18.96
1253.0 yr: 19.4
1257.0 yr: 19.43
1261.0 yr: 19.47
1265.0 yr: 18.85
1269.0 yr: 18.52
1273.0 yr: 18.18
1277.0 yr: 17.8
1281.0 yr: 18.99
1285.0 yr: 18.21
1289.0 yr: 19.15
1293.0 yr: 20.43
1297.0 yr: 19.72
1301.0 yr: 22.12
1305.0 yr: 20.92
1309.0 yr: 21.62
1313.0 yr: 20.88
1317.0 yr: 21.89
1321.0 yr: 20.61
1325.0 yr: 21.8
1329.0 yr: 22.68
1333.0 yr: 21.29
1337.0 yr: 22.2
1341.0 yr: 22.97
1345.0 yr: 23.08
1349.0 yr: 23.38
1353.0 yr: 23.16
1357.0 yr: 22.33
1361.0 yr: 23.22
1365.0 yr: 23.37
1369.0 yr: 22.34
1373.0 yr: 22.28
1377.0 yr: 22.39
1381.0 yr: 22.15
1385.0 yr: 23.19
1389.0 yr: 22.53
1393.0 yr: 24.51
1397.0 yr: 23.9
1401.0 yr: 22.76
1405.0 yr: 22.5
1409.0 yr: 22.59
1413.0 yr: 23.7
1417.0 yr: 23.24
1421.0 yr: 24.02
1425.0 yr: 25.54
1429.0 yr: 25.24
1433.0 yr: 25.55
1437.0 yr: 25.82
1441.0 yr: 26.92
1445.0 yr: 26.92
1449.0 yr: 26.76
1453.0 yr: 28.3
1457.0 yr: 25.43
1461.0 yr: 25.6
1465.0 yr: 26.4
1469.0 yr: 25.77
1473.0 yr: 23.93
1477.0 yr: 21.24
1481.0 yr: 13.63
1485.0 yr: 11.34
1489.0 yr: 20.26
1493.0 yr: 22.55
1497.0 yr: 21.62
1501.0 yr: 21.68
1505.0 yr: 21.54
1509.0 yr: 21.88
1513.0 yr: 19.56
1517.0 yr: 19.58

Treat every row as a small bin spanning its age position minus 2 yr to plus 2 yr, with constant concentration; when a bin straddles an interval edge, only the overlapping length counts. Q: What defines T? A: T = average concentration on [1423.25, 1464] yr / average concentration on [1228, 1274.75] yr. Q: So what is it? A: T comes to 1.3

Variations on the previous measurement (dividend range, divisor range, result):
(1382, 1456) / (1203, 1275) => 1.25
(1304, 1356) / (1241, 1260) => 1.15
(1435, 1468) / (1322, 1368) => 1.17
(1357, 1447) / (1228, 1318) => 1.20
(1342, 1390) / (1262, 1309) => 1.17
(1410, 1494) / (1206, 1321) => 1.19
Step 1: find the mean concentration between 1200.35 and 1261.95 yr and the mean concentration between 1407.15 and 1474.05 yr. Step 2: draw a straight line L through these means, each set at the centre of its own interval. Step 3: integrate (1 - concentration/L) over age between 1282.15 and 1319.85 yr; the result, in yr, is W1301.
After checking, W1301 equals 2.3 yr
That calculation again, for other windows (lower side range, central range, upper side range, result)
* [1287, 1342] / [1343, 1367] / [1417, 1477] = -0.5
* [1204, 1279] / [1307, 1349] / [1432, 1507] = -2.0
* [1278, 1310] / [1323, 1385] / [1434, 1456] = 0.3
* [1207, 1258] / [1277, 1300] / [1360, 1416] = 1.9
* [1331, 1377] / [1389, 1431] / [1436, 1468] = 1.9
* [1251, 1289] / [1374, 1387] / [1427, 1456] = 0.6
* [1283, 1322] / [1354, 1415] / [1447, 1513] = -4.5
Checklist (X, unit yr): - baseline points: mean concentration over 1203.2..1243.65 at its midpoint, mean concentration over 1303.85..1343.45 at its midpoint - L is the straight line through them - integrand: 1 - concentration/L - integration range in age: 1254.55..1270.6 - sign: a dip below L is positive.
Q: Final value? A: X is 1.37 yr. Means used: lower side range 20.3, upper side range 21.7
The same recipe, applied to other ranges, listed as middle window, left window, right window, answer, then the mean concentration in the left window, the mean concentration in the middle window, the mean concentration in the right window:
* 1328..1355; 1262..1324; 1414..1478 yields -1.3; 19.9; 22.7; 25.5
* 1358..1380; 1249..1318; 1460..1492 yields -2.7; 19.7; 22.7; 20.9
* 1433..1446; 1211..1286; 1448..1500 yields -2.6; 19.5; 26.4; 22.4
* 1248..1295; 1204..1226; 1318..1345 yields 4.2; 19.7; 18.9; 22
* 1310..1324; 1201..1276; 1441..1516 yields -0.4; 19.7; 21.2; 22.5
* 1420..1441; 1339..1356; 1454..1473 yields -0.4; 23.1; 25.5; 25.7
